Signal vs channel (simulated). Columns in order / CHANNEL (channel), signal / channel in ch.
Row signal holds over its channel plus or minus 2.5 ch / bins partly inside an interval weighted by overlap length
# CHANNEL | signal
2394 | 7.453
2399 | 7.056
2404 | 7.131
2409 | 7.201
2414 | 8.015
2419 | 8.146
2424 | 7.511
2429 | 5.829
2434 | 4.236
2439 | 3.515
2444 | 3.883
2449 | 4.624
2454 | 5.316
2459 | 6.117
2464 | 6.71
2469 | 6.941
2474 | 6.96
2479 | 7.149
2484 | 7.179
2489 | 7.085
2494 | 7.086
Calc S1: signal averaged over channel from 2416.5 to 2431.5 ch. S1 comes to 7.16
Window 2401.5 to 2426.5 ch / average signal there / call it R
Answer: 7.6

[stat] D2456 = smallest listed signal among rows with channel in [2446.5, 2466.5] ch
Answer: 4.624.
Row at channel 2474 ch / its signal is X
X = 6.96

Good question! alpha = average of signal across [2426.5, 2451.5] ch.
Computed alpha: 4.42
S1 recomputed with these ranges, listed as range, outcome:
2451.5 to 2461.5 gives 5.72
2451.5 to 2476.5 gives 6.41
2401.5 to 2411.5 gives 7.17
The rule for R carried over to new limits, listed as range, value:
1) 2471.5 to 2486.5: 7.1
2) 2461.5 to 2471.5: 6.83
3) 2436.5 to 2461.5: 4.69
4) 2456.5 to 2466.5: 6.41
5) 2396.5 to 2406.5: 7.09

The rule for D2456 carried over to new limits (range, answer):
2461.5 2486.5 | 6.71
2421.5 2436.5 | 4.236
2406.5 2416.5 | 7.201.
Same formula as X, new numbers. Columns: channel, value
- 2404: 7.131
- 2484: 7.179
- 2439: 3.515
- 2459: 6.117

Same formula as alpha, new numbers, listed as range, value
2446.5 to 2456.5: 4.97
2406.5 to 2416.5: 7.61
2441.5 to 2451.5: 4.25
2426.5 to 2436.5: 5.03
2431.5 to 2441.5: 3.88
